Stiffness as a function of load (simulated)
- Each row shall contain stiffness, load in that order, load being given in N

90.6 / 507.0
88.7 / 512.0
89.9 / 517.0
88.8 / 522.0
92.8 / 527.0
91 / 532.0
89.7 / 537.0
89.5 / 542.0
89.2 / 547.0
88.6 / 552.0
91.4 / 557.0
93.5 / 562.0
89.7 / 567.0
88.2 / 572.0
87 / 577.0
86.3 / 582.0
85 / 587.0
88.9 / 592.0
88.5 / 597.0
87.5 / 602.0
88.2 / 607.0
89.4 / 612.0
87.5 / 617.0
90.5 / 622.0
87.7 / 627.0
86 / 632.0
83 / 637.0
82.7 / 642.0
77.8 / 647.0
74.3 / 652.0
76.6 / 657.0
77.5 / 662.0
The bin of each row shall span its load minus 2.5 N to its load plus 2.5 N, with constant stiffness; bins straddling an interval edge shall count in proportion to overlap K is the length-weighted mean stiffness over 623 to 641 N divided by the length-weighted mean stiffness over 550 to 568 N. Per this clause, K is 0.9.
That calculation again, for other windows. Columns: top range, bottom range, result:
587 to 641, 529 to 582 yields 0.98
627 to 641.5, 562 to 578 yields 0.95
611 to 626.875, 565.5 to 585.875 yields 1.02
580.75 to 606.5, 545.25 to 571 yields 0.97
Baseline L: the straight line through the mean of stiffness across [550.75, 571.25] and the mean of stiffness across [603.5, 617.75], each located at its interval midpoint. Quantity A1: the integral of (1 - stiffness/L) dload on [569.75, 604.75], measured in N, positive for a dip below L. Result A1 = 0.8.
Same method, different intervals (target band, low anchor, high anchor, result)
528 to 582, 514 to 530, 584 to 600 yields -0.4 N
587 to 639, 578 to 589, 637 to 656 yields -3.2 N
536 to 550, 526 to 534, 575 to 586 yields 0.2 N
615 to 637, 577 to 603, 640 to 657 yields -1.6 N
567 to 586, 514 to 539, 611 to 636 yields 0.4 N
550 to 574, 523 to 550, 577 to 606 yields -0.4 N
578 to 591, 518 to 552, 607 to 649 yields 0.2 N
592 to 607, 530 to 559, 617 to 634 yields 0.1 N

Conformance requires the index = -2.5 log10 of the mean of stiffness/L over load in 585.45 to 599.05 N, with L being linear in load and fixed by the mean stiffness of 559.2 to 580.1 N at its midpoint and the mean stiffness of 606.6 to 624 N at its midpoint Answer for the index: 0.02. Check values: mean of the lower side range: 89.5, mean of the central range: 87.6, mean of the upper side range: 88.9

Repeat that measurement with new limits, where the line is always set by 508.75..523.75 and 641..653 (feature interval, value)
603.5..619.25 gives -0.09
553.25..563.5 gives -0.08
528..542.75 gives -0.03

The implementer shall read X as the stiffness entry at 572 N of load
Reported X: 88.2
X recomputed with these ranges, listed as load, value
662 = 77.5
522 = 88.8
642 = 82.7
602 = 87.5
